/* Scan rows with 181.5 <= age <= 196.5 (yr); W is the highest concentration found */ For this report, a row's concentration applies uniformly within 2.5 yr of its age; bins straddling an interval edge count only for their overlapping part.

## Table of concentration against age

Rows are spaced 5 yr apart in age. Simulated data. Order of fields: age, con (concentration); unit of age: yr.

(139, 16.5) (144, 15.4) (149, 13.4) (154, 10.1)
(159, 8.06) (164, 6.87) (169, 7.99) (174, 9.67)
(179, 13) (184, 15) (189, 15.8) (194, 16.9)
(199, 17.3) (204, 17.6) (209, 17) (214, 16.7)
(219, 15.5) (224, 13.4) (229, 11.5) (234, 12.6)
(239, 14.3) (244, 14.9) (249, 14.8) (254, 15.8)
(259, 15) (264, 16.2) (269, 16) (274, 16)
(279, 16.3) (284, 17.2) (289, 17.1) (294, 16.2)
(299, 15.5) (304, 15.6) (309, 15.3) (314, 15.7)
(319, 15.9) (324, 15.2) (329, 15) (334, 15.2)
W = 16.9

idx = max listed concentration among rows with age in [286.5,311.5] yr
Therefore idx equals 17.1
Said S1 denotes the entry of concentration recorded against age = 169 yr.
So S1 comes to 7.99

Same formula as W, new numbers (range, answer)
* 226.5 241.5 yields 14.3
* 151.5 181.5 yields 13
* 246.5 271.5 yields 16.2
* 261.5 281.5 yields 16.3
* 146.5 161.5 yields 13.4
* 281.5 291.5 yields 17.2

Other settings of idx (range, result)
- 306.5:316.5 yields 15.7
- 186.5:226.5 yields 17.6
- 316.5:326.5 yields 15.9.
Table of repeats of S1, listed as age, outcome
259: 15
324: 15.2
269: 16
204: 17.6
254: 15.8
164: 6.87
